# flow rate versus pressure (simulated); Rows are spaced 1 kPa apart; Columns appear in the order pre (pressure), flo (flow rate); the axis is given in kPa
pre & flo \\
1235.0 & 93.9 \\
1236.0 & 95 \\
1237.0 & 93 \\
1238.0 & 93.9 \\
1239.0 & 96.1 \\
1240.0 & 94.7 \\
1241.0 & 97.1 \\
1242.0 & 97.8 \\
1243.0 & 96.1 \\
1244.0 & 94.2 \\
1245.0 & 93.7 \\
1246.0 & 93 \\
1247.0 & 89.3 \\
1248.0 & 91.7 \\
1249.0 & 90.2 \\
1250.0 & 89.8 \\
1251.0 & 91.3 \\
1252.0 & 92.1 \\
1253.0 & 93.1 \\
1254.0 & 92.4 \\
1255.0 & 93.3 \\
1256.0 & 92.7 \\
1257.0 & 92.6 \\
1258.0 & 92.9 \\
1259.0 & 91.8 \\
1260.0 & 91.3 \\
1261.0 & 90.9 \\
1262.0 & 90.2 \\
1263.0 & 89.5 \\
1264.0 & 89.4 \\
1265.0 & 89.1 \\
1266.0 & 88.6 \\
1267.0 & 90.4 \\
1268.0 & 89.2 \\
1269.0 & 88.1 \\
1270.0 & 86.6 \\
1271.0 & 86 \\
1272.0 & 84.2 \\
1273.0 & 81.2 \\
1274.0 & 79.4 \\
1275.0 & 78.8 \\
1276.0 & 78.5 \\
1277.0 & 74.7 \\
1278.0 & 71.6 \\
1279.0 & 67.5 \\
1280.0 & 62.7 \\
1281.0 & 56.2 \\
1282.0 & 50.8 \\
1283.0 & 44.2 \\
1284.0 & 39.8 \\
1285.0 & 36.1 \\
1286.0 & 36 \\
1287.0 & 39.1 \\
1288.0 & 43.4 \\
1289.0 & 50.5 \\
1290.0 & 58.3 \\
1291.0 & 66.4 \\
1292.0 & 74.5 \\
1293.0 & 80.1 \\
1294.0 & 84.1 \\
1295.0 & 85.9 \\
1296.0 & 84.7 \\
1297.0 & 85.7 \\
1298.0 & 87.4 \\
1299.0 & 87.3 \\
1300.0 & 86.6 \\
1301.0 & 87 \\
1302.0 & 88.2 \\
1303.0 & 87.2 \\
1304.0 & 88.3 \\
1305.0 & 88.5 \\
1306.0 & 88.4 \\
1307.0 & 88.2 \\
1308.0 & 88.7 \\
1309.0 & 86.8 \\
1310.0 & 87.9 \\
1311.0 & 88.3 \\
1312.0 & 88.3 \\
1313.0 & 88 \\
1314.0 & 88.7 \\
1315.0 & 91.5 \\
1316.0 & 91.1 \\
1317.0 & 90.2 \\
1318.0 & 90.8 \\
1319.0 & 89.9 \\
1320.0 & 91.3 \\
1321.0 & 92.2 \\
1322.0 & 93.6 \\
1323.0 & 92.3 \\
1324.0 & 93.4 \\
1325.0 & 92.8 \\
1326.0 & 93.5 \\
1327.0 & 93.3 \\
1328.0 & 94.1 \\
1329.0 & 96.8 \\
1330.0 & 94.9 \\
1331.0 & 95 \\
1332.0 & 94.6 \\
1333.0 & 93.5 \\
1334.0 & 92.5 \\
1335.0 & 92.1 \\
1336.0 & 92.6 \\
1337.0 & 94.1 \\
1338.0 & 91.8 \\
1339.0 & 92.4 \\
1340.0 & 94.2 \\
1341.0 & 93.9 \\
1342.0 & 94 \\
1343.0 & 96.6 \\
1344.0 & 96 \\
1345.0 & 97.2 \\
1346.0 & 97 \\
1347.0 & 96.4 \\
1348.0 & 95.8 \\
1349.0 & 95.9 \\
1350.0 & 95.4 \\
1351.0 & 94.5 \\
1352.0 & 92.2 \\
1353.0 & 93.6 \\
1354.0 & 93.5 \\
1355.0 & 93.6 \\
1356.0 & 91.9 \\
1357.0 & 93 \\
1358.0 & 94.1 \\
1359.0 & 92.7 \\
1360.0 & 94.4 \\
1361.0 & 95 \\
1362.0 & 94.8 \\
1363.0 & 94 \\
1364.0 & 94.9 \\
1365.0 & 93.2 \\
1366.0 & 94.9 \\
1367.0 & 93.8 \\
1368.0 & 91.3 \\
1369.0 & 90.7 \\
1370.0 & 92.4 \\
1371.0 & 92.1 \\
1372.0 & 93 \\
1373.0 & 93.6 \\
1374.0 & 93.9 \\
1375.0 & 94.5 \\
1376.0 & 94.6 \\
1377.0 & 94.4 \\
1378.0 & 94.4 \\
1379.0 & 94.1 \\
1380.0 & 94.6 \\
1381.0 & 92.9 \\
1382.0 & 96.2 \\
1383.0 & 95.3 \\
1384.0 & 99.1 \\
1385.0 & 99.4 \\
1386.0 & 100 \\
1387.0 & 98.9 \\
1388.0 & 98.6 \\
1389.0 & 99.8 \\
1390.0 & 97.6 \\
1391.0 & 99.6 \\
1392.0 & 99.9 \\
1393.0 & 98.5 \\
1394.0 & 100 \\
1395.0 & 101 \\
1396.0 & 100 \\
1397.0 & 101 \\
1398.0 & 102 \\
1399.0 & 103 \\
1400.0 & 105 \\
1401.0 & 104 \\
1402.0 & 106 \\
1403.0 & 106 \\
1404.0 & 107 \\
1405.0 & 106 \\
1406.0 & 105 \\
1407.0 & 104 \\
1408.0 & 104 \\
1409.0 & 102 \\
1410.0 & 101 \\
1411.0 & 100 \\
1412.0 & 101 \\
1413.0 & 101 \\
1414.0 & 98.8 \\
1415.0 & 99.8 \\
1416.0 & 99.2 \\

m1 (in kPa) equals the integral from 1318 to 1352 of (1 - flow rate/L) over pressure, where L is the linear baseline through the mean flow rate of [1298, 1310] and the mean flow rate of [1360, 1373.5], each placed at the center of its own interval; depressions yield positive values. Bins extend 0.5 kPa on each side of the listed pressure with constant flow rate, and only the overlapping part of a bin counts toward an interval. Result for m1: -1.3 kPa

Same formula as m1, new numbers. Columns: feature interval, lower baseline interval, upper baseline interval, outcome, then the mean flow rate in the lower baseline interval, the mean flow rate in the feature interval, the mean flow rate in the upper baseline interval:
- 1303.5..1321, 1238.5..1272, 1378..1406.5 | 1.1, 91.6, 89.2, 100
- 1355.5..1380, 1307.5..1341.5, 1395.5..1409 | 1.3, 91.9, 93.6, 104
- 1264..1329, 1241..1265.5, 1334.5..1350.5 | 9.5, 92.1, 79.8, 94.7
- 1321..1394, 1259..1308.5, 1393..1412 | -1.6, 76.3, 94.7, 103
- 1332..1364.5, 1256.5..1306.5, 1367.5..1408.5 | -1.4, 76.6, 94.2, 98.6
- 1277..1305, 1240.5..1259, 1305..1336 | 7.2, 92.9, 68.3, 91.4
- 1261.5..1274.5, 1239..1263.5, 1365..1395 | 0.8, 92.6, 87.1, 95.8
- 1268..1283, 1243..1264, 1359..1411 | 3.0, 91.8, 74.2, 98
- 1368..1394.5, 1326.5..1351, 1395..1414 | 1.1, 94.6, 96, 103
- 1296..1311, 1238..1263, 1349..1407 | 1.1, 92.8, 87.5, 97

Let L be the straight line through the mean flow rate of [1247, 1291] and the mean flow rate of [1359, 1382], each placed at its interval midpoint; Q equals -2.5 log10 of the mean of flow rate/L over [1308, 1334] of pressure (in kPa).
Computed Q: -0.08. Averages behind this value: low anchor 76.9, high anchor 93.7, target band 91.7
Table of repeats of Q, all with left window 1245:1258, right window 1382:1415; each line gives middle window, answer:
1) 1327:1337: 0.03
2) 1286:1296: 0.42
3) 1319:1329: 0.04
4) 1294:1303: 0.10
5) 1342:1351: 0.02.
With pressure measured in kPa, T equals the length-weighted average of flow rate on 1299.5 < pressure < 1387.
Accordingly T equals 92.9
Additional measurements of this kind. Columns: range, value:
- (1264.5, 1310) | 74.9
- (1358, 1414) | 98.1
